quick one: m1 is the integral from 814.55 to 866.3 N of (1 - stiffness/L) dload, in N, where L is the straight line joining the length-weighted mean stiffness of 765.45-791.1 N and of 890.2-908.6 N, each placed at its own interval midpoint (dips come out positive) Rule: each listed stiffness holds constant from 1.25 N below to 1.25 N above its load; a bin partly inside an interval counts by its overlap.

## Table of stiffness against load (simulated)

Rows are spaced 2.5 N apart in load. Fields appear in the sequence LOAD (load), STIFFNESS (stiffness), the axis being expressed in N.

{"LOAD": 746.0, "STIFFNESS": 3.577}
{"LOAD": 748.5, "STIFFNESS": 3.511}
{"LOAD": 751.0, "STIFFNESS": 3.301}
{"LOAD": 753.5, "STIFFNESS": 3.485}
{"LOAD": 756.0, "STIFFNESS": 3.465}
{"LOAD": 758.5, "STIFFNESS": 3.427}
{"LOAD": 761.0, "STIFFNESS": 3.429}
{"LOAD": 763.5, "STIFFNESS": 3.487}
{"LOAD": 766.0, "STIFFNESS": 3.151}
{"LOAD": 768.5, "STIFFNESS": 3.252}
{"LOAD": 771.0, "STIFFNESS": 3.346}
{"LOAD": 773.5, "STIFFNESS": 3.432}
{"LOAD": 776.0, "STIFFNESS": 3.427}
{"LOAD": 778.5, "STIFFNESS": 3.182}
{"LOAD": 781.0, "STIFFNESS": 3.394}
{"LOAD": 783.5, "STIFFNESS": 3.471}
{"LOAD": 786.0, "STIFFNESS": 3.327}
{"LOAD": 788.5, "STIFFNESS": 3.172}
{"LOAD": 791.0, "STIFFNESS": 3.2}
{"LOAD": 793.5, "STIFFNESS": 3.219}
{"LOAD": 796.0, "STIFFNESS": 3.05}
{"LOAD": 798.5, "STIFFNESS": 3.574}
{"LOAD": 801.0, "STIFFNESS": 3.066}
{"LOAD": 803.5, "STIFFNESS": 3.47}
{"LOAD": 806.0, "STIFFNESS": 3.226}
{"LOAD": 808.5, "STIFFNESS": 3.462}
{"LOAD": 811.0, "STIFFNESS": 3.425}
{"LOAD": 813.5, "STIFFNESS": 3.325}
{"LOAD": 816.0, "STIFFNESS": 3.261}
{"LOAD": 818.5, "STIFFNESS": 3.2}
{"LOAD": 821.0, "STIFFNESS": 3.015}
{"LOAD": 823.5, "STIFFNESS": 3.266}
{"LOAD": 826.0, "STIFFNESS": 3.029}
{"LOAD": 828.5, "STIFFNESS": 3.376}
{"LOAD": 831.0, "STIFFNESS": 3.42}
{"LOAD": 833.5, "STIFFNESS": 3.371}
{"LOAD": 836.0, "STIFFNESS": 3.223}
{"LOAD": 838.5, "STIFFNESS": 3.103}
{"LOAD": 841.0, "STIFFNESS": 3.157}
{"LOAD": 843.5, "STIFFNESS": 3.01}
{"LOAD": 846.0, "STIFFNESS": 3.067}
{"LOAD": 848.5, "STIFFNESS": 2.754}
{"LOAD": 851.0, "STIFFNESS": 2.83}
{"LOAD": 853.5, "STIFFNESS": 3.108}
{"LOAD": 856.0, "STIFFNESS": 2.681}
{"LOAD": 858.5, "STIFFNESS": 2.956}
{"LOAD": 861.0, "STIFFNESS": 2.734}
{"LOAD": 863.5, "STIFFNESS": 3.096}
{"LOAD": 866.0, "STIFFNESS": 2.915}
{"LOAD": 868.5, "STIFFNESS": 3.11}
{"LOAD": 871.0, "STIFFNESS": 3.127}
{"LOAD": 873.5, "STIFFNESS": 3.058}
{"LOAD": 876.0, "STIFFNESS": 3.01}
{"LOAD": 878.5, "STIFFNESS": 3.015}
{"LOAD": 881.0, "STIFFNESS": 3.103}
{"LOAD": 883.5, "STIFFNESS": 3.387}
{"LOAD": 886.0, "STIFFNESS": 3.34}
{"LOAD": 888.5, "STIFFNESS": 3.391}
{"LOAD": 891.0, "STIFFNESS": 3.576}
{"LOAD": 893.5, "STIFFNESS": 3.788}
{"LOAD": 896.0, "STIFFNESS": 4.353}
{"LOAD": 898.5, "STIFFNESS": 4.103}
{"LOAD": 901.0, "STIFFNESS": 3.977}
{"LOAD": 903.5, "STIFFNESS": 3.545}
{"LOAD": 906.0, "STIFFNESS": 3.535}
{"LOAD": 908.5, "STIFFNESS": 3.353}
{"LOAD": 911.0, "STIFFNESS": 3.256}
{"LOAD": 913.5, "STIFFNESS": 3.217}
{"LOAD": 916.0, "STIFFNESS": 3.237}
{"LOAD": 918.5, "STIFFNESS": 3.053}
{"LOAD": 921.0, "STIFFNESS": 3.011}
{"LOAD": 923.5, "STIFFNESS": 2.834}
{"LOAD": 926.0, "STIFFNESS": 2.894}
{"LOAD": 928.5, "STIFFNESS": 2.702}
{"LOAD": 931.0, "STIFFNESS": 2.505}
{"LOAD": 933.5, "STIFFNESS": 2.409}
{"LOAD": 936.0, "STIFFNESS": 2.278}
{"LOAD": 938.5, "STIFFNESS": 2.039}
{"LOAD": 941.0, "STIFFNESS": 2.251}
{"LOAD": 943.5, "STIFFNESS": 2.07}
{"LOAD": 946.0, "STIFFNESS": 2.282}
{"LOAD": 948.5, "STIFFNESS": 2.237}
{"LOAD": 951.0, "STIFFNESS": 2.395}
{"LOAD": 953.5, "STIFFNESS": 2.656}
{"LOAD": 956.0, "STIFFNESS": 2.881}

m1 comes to 7.06 N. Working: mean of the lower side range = 3.31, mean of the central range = 3.08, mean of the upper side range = 3.81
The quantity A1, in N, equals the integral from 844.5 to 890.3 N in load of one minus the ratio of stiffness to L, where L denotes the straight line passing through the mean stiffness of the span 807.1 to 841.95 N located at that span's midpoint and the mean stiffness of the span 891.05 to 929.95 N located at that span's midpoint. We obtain 3.89 N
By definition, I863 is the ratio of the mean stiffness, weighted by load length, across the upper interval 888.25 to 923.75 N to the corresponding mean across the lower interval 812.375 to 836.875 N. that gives 1.1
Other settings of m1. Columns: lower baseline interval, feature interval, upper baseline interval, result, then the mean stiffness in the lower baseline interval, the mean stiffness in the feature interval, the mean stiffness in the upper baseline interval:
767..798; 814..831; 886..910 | 1.1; 3.3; 3.21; 3.71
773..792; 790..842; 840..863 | -2.2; 3.32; 3.26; 2.93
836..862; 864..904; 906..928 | -4.9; 2.96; 3.42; 3.12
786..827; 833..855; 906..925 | 1.1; 3.25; 3.05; 3.16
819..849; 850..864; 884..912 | 1.9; 3.16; 2.89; 3.65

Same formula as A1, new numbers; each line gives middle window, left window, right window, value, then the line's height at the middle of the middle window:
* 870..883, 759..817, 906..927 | 0.5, 3.19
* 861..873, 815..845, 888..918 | 1.3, 3.4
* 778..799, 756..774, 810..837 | 0.3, 3.32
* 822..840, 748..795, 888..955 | -0.2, 3.21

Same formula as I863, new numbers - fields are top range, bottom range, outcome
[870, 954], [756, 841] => 0.92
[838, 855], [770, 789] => 0.89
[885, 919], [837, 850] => 1.18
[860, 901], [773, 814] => 1.01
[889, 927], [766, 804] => 1.05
